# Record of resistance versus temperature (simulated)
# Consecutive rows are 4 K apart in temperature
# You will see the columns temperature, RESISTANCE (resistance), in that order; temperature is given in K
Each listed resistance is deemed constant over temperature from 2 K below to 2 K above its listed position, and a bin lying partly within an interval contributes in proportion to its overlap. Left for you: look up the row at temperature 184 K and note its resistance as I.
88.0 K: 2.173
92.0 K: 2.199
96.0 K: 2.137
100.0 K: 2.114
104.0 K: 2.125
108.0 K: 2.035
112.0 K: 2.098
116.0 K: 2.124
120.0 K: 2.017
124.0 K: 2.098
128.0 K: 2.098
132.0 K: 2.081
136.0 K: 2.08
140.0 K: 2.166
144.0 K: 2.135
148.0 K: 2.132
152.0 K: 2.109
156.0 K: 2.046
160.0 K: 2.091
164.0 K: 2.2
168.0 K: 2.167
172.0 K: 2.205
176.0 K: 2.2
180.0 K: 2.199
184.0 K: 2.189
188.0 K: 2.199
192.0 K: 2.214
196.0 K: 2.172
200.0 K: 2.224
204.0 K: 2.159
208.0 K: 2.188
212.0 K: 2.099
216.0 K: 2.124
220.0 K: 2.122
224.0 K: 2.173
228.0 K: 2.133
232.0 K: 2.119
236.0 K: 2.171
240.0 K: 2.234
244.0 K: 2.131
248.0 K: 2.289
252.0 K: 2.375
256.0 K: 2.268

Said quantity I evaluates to 2.189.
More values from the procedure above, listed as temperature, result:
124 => 2.098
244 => 2.131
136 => 2.08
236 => 2.171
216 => 2.124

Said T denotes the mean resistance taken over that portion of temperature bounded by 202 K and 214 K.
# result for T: 2.15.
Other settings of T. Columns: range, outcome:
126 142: 2.11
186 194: 2.21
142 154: 2.13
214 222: 2.12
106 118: 2.09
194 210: 2.19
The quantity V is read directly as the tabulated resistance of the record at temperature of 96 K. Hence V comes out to 2.137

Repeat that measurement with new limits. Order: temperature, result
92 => 2.199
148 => 2.132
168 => 2.167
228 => 2.133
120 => 2.017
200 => 2.224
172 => 2.205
